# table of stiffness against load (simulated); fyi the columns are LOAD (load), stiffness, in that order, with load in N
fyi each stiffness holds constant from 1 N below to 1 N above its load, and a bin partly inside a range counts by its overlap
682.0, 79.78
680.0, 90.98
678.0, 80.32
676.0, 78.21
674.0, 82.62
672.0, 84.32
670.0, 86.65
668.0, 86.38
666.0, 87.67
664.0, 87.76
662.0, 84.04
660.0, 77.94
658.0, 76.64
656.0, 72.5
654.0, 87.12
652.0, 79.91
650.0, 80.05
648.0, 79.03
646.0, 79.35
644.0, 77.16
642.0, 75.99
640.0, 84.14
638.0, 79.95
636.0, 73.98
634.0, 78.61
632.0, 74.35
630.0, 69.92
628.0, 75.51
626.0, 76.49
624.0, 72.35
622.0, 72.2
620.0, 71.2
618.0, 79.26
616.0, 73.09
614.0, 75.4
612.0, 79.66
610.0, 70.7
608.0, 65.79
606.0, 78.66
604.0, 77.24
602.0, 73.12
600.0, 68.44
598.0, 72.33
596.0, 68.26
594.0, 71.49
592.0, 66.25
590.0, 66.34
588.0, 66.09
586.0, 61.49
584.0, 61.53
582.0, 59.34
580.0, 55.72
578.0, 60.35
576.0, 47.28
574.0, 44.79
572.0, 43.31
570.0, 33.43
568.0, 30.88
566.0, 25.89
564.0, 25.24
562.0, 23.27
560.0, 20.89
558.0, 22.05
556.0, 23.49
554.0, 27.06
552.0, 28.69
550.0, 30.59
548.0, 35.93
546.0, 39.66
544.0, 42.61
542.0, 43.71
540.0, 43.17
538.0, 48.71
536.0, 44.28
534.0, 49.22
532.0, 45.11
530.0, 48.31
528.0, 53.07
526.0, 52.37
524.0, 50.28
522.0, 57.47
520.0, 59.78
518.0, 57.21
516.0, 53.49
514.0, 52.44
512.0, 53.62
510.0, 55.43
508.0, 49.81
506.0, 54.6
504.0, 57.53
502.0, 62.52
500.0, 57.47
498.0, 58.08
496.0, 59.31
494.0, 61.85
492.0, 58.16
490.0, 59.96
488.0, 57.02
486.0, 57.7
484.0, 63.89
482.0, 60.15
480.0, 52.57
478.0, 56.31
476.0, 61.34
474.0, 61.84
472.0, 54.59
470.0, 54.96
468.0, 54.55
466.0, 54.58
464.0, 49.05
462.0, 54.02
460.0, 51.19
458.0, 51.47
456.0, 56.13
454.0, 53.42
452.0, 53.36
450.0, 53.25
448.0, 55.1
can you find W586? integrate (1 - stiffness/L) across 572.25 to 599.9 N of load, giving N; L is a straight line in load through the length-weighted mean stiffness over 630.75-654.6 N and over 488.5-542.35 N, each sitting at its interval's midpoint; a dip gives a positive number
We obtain 2.7 N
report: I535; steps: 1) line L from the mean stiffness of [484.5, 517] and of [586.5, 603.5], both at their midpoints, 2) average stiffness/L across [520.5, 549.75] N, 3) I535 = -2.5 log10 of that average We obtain 0.30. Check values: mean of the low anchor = 56.9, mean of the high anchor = 69.1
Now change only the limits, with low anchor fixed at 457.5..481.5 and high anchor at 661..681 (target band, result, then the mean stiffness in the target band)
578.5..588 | 0.191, 60.3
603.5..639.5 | 0.039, 74.8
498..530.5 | 0.122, 54.9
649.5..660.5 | 0.047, 79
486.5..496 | -0.019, 59.2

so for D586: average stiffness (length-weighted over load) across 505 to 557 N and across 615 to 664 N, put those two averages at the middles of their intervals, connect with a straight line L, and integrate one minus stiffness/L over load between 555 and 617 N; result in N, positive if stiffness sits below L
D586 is 7.9 N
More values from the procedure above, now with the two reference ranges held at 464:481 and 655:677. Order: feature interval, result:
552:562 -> 6.5 N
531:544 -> 3.9 N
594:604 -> 0.3 N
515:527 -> 1.4 N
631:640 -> 0.1 N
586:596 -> 0.7 N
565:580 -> 6.0 N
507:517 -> 1.4 N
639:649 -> 0.0 N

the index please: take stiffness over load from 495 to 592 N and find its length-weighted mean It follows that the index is 46.9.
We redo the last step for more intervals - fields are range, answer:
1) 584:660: 74.2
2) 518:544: 49.6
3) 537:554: 38.4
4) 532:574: 34.6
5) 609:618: 75.2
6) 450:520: 56.2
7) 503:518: 54.1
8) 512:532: 53.4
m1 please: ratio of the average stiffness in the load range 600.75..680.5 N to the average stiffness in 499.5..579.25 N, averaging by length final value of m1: 1.79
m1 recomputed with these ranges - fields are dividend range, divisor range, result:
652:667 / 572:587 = 1.49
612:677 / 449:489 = 1.42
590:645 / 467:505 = 1.27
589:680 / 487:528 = 1.37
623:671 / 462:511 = 1.39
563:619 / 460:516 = 1.07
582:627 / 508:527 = 1.30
